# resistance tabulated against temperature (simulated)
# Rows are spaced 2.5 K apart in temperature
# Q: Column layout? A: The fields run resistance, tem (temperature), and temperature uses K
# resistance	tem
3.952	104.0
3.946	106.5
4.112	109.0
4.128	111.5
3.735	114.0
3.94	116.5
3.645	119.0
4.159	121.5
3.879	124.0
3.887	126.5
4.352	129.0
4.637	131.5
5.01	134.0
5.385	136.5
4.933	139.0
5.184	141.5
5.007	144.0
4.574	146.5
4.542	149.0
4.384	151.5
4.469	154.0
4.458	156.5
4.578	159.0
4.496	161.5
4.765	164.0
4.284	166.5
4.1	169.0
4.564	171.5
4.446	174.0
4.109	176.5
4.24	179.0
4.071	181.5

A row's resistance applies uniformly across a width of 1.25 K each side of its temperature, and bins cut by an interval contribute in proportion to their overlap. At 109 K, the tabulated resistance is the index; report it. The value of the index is 4.112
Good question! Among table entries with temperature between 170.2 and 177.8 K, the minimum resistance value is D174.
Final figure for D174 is 4.109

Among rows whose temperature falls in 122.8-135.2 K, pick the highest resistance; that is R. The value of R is 5.01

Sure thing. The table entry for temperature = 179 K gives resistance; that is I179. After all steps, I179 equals 4.24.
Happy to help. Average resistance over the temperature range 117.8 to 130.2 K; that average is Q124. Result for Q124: 3.98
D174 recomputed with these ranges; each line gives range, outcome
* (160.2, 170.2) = 4.1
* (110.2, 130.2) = 3.645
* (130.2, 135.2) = 4.637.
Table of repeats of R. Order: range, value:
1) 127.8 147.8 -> 5.385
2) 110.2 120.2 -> 4.128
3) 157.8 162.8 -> 4.578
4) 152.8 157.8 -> 4.469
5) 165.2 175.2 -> 4.564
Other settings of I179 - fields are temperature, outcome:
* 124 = 3.879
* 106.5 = 3.946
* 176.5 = 4.109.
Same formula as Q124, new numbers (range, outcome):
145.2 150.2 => 4.56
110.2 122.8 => 3.92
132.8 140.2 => 5.11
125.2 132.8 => 4.29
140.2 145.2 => 5.09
